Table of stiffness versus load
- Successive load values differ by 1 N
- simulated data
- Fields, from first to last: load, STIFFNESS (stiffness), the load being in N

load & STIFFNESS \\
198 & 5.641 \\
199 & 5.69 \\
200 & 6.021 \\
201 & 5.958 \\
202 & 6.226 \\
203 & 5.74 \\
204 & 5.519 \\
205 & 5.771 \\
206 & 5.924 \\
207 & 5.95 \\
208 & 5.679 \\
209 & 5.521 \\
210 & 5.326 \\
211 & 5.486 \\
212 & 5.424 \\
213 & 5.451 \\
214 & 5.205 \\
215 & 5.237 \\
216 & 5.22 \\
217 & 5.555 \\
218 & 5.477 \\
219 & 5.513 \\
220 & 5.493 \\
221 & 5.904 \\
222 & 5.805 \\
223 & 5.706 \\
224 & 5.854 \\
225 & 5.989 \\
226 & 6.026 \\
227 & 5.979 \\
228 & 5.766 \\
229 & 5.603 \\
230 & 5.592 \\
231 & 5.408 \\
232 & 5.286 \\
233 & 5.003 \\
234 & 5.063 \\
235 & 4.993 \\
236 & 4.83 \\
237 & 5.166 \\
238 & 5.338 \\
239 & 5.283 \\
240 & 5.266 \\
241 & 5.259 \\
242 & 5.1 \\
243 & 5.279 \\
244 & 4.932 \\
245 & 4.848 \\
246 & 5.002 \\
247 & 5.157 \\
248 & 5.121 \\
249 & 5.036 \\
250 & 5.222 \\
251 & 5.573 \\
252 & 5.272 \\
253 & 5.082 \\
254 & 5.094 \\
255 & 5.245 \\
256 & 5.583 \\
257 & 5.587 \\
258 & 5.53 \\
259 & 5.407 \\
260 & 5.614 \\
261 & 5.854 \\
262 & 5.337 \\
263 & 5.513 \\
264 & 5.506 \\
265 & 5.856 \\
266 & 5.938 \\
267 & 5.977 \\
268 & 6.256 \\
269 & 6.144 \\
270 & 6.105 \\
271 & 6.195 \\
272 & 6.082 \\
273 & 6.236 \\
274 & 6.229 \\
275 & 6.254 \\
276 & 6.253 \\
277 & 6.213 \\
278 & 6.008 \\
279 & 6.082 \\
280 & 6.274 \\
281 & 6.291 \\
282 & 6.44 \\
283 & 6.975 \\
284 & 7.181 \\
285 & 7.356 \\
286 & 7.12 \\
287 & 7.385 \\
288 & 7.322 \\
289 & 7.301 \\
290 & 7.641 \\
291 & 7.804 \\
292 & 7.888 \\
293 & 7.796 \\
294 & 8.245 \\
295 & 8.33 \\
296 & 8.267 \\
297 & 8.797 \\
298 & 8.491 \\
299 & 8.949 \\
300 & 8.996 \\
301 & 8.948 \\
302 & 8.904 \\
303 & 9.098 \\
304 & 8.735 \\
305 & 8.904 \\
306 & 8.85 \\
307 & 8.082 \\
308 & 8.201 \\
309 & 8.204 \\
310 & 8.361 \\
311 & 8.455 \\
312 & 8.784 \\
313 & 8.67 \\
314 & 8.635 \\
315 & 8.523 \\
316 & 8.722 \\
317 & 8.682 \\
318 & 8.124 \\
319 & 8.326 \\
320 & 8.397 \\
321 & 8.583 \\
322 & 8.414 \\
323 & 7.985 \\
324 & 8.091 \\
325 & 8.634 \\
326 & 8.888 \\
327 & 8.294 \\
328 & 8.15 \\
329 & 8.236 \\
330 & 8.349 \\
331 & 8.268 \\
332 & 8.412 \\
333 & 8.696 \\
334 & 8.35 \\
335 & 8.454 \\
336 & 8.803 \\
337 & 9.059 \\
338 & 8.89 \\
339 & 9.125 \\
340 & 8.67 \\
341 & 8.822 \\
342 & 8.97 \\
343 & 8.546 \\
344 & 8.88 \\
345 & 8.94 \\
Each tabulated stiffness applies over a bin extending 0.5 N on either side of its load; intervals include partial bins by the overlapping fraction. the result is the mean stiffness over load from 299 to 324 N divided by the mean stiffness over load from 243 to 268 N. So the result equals 1.59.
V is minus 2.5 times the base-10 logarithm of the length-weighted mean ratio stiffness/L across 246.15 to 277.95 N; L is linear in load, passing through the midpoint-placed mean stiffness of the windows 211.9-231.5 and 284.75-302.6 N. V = 0.23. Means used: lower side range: 5.61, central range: 5.69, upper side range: 8.1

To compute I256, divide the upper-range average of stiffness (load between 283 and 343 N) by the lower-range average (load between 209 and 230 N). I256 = 1.50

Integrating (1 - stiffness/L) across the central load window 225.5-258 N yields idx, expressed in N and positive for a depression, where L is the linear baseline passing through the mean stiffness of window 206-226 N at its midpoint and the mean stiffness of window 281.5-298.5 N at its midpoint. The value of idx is 5.2 N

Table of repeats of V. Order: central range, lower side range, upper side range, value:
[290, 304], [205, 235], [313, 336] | -0.11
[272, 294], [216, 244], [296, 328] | 0.09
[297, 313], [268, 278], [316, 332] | -0.15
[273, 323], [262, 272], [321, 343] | -0.10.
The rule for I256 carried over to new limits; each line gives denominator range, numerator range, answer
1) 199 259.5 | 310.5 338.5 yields 1.56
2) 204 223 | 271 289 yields 1.18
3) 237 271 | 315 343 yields 1.57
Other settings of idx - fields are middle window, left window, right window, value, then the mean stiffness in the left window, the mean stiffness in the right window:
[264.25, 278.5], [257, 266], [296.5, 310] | 0.5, 5.6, 8.69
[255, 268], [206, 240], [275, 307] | 2.1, 5.49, 7.69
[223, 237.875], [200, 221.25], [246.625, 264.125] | 0.1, 5.61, 5.37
